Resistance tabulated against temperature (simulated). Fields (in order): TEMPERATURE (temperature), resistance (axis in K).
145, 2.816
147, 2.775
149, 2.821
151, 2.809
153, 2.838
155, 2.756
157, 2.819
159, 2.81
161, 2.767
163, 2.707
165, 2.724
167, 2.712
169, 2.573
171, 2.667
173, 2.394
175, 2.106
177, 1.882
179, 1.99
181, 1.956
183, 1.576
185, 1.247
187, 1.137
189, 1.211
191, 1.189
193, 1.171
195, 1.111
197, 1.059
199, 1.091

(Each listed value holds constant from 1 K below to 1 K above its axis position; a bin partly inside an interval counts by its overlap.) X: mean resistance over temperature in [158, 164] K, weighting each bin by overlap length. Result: 2.76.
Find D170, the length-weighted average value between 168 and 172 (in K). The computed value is 2.62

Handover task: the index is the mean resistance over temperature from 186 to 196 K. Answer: 1.16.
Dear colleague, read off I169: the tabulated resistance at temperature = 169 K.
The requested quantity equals 2.573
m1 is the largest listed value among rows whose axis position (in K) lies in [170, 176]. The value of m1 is 2.667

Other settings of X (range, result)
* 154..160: 2.79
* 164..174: 2.61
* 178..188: 1.58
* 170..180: 2.21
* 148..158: 2.81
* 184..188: 1.19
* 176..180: 1.94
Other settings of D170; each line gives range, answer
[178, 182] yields 1.97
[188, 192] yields 1.2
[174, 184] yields 1.9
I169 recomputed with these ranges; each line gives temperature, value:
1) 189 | 1.211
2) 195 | 1.111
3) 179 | 1.99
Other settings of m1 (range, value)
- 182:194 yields 1.576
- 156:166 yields 2.819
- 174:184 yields 2.106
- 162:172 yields 2.724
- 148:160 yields 2.838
